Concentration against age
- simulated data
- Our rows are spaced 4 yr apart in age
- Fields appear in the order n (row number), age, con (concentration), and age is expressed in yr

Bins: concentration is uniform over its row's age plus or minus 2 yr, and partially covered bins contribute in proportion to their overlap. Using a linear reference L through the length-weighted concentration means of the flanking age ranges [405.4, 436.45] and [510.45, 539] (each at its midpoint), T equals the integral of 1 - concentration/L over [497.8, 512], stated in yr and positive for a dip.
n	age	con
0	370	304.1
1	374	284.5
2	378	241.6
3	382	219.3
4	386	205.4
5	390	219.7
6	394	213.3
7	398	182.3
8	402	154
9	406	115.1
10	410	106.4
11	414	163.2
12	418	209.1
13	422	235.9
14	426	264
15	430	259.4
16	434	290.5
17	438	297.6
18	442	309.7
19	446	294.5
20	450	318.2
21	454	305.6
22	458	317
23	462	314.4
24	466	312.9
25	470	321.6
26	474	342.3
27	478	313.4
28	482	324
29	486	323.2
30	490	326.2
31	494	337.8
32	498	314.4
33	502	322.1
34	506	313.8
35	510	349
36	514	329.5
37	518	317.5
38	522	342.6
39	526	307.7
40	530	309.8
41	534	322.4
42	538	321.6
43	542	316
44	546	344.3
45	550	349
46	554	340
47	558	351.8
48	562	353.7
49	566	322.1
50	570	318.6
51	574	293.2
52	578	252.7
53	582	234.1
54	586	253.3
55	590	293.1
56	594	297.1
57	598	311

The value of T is -1.16 yr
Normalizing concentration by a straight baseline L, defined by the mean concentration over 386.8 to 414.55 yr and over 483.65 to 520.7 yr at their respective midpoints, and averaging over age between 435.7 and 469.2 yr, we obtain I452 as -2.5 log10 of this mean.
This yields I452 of -0.241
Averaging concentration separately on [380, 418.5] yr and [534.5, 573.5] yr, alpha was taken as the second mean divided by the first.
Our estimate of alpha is 1.88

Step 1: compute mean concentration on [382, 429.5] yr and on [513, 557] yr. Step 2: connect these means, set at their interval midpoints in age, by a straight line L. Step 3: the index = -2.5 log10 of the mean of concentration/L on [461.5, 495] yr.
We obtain -0.21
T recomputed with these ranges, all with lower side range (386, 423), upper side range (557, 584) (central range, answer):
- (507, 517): -3.0 yr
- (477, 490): -4.7 yr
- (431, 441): -4.5 yr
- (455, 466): -4.7 yr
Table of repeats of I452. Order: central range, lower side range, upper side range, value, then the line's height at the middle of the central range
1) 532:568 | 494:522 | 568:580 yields -0.12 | 302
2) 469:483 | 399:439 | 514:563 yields -0.22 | 266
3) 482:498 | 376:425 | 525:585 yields -0.24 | 262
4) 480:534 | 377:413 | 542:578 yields -0.16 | 281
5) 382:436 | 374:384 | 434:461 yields 0.32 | 270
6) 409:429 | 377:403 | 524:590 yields 0.11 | 224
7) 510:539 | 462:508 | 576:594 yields -0.09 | 299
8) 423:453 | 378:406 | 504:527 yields -0.18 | 245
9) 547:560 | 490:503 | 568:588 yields -0.21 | 287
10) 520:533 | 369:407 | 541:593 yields -0.12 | 288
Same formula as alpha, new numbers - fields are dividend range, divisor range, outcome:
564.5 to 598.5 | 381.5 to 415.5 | 1.64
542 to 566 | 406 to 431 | 1.74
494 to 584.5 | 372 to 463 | 1.34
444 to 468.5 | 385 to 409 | 1.75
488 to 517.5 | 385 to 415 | 1.94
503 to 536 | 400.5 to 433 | 1.69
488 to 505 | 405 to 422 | 2.02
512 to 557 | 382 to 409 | 1.80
